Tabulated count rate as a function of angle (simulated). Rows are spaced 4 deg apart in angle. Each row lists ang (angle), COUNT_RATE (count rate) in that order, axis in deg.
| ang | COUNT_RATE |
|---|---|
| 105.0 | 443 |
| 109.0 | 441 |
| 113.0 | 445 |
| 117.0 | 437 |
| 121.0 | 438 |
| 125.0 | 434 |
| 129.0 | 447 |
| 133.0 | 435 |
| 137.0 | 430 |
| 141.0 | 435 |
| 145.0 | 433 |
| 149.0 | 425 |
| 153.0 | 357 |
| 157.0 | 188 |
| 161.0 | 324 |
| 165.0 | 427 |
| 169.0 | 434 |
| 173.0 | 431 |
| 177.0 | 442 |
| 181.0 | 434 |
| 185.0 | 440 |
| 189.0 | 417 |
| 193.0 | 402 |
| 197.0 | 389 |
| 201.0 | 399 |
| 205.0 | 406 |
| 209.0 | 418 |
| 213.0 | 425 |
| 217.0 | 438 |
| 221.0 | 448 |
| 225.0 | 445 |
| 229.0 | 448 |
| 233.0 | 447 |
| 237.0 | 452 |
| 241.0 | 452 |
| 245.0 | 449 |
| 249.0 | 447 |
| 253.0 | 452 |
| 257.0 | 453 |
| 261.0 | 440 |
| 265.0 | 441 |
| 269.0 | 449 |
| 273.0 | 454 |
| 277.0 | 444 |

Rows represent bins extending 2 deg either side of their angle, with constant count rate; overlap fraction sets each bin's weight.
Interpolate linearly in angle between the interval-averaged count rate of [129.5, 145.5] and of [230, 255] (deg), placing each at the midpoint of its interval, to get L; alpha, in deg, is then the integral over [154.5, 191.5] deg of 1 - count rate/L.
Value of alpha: 3.98 deg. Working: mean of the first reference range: 435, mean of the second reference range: 450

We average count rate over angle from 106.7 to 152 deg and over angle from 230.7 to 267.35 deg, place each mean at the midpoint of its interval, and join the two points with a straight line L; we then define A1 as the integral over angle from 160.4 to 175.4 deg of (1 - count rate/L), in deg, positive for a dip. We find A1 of 0.9 deg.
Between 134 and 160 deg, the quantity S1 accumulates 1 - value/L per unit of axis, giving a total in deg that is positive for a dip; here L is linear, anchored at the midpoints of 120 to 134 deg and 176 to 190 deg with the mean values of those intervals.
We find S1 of 3.51 deg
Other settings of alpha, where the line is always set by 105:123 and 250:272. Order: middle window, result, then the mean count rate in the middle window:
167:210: 2.4 deg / 419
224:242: -0.1 deg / 449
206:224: 0.6 deg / 432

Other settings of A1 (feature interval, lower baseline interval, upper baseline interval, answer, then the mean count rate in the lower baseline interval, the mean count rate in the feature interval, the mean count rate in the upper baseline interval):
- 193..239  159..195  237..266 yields 0.6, 417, 427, 448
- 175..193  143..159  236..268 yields -2.2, 351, 430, 448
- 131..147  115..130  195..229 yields 0.1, 438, 433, 423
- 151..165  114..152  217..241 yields 4.1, 433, 309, 448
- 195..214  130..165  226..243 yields 0.9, 383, 406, 449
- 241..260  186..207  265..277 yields -0.6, 404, 450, 448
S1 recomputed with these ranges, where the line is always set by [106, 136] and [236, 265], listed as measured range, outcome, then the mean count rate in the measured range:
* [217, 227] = 0.04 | 445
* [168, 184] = 0.28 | 436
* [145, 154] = 0.76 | 404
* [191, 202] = 1.19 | 396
